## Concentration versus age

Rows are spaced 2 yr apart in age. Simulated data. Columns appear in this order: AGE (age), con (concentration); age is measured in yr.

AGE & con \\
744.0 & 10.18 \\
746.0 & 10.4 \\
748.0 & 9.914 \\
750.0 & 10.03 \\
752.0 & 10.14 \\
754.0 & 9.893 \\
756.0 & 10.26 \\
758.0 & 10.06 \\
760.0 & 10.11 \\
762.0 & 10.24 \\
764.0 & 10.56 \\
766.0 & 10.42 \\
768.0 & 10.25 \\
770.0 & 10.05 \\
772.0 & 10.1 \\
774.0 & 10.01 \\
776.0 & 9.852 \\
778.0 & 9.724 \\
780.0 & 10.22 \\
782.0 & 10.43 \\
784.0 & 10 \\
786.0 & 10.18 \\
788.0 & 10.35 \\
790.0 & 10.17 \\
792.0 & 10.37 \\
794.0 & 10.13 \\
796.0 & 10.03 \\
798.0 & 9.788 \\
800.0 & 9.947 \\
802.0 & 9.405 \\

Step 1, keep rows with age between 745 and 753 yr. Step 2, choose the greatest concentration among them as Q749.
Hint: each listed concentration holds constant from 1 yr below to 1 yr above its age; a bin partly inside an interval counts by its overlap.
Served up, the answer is 10.4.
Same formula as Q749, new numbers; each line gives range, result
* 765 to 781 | 10.42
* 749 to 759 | 10.26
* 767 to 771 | 10.25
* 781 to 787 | 10.43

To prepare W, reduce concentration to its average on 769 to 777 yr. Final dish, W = 10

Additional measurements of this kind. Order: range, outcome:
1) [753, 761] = 10.1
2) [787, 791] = 10.3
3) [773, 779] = 9.86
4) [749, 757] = 10.1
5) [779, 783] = 10.3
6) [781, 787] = 10.2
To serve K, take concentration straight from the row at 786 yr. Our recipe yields 10.18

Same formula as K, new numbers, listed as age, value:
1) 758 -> 10.06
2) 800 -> 9.947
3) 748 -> 9.914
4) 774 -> 10.01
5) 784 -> 10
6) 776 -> 9.852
